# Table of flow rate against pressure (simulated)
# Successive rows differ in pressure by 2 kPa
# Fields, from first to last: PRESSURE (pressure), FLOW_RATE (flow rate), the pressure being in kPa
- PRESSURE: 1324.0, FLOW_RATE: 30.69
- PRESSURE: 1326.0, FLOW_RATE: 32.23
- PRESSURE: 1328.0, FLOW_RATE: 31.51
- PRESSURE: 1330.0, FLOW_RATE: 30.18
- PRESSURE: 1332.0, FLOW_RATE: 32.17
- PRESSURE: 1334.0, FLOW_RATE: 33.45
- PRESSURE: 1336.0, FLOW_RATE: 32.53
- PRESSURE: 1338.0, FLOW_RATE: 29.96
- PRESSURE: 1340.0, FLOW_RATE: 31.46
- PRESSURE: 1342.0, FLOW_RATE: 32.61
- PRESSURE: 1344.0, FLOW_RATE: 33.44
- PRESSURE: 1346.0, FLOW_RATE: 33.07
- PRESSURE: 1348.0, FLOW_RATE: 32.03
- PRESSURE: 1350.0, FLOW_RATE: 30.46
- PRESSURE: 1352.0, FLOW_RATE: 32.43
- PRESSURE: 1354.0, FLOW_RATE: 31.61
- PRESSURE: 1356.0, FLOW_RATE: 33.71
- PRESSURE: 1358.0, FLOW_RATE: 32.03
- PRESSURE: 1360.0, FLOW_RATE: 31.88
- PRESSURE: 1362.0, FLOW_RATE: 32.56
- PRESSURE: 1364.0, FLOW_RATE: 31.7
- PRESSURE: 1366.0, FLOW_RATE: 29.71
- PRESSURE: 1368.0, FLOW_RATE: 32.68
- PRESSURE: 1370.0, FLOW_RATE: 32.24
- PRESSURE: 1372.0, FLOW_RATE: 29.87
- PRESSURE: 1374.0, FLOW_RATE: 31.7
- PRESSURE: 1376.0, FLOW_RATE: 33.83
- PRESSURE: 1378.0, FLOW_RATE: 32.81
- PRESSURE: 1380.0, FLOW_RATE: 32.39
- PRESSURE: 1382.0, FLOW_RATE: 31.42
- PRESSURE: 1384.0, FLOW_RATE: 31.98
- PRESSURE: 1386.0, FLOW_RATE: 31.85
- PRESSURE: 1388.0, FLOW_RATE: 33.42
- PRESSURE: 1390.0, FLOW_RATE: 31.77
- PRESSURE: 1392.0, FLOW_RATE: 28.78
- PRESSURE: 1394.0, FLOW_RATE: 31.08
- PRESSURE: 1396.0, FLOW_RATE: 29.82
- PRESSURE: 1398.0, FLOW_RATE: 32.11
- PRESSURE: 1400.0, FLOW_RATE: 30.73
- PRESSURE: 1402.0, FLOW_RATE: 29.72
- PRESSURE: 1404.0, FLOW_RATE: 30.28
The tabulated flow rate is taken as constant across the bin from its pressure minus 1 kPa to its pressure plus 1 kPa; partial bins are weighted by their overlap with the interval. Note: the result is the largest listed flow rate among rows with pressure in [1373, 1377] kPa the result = 33.83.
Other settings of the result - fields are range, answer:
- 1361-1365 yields 32.56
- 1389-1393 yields 31.77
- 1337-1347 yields 33.44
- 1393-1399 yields 32.11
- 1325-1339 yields 33.45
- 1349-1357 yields 33.71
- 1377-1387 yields 32.81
